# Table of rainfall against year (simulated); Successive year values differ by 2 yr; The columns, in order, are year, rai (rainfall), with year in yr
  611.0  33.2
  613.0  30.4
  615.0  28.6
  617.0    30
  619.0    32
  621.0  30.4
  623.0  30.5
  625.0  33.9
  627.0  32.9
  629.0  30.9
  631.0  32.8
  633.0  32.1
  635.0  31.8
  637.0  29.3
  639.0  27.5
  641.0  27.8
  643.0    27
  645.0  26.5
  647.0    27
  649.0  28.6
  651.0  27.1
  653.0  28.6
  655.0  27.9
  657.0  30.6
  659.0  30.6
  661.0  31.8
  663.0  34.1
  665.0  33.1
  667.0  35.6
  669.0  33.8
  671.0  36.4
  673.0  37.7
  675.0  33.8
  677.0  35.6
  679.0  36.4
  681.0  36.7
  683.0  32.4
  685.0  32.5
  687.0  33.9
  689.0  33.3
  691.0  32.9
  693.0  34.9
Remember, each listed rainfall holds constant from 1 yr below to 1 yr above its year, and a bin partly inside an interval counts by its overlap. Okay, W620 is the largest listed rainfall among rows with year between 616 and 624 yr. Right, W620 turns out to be 32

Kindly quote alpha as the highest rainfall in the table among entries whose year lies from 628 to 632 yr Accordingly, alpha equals 32.8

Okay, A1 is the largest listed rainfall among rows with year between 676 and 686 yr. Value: 36.7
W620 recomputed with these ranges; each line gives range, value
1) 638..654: 28.6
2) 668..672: 36.4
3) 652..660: 30.6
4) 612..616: 30.4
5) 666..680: 37.7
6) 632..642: 32.1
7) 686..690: 33.9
